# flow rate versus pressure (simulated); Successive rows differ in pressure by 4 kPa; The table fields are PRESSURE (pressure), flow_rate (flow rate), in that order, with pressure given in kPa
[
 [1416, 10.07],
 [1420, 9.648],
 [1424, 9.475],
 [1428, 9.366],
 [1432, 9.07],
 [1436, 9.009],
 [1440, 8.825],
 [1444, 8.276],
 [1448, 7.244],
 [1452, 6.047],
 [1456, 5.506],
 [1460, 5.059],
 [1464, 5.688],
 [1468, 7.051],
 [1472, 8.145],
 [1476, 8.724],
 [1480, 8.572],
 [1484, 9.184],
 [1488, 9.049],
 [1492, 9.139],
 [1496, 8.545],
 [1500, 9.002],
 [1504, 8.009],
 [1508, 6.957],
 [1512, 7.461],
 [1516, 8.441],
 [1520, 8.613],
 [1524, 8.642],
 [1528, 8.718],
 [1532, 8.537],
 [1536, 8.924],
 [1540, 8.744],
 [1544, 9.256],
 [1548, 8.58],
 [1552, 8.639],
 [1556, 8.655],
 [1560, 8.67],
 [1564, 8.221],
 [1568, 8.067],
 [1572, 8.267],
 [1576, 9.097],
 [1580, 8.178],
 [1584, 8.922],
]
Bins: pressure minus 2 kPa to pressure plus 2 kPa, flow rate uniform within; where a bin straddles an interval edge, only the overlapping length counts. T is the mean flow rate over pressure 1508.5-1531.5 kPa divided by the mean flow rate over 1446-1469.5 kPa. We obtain 1.36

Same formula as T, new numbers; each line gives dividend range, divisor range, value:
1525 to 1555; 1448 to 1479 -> 1.31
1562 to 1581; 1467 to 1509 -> 0.99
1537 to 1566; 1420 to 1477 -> 1.12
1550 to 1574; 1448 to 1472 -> 1.36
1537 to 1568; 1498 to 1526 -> 1.06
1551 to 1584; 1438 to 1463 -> 1.25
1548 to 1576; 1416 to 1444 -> 0.92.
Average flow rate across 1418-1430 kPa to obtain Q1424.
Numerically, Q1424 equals 9.5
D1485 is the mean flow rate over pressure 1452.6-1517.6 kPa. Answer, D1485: 7.74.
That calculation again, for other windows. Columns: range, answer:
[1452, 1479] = 6.72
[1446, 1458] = 6.27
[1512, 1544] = 8.62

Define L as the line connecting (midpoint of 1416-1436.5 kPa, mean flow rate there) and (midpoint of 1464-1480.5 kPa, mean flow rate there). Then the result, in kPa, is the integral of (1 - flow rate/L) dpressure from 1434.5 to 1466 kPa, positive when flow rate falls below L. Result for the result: 6.19 kPa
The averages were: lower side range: 9.41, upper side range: 7.79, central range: 6.92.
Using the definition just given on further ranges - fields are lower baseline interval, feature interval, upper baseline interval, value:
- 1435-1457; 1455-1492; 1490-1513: 1.4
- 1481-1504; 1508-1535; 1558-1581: 1.2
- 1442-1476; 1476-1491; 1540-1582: -3.6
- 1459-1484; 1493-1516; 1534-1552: 0.0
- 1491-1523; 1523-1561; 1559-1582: -1.8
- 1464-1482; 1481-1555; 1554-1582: -4.1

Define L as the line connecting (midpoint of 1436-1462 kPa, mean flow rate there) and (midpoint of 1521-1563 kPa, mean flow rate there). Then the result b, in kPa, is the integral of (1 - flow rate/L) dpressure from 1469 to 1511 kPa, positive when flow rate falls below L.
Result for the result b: -4.0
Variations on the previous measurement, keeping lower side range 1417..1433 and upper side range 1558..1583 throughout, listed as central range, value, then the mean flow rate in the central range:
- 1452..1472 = 6.8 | 6.08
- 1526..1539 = 0.0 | 8.73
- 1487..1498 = 0.1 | 8.9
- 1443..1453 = 2.3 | 7.19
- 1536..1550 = -0.4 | 8.87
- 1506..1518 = 1.7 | 7.62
